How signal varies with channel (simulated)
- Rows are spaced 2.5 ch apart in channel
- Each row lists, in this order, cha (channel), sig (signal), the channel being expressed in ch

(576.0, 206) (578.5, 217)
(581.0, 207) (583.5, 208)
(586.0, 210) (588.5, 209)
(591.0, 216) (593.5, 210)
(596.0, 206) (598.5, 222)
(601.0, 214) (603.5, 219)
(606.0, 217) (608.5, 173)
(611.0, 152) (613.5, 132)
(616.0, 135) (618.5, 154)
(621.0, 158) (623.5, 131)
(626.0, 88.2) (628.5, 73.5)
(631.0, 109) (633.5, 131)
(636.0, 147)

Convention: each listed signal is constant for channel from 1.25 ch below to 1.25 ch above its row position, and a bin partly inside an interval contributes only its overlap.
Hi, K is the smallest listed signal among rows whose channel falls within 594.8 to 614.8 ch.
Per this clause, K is 132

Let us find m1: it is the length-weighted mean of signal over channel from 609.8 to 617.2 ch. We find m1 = 140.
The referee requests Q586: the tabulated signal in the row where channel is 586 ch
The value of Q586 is 210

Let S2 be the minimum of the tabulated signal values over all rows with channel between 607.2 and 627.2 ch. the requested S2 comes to 88.2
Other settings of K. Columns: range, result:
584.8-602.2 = 206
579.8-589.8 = 207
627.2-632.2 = 73.5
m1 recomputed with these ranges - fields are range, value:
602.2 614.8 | 179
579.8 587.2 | 208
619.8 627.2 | 126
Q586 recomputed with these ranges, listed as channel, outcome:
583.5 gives 208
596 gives 206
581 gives 207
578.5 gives 217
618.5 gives 154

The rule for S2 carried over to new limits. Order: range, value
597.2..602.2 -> 214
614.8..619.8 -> 135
